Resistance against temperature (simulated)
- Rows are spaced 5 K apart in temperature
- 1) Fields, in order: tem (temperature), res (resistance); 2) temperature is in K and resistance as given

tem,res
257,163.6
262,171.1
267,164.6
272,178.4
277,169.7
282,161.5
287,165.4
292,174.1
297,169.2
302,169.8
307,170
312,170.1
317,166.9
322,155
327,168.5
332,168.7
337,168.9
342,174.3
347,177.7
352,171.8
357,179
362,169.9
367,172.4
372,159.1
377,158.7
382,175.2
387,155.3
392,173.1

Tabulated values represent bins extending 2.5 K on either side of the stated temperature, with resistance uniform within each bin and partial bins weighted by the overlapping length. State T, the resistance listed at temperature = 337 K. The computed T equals 168.9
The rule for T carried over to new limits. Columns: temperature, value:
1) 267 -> 164.6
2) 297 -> 169.2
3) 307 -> 170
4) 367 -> 172.4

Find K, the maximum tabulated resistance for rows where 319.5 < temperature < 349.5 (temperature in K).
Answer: 177.7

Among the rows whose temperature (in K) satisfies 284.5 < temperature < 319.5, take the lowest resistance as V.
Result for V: 165.4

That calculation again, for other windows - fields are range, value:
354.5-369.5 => 169.9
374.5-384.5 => 158.7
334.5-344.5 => 168.9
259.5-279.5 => 164.6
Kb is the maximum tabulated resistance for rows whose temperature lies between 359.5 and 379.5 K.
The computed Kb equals 172.4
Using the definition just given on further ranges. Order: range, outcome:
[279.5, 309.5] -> 174.1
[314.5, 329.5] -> 168.5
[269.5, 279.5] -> 178.4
